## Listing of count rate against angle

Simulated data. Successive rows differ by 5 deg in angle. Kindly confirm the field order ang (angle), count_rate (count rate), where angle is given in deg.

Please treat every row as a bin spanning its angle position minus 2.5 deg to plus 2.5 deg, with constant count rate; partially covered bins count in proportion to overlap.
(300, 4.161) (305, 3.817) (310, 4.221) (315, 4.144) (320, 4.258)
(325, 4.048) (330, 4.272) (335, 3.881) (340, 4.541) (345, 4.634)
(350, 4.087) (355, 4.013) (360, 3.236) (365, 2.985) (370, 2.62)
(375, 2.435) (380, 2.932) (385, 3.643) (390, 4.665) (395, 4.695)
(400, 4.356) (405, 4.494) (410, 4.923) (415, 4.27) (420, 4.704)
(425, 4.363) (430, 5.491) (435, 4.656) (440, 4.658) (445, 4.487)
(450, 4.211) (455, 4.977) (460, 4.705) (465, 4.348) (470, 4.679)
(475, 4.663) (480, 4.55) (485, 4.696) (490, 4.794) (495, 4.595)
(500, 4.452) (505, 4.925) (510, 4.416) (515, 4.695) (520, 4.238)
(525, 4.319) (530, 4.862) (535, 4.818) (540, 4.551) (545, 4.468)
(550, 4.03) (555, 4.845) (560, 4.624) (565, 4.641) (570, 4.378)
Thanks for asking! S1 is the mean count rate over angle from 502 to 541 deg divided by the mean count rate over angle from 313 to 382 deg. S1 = 1.24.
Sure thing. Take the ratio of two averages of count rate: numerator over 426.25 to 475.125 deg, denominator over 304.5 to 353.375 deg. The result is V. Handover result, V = 1.11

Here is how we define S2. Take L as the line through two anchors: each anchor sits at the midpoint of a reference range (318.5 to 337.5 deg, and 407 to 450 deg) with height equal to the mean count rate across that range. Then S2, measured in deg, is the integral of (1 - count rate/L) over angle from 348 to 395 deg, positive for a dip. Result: 9.6 deg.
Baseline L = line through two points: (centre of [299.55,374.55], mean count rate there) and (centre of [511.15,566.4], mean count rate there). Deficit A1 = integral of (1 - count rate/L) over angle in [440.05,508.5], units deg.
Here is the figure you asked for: -4.5 deg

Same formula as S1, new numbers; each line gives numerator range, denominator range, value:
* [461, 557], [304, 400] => 1.18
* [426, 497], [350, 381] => 1.49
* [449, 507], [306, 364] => 1.14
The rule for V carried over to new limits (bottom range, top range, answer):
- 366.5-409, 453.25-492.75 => 1.24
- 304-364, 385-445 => 1.13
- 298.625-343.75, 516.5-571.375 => 1.09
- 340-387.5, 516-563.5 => 1.31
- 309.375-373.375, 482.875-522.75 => 1.18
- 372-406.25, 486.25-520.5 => 1.20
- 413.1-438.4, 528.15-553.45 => 0.97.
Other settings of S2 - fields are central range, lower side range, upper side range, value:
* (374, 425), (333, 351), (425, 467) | 3.9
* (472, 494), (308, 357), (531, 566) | -1.0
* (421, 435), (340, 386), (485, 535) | -3.1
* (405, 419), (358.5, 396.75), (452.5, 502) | -2.8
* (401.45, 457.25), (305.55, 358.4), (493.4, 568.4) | -3.6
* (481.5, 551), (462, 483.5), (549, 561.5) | -0.2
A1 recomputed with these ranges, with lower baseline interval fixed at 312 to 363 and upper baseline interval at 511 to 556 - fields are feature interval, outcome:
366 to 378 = 4.5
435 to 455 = -1.0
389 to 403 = -1.1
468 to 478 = -0.6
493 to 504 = -0.3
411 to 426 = -0.8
